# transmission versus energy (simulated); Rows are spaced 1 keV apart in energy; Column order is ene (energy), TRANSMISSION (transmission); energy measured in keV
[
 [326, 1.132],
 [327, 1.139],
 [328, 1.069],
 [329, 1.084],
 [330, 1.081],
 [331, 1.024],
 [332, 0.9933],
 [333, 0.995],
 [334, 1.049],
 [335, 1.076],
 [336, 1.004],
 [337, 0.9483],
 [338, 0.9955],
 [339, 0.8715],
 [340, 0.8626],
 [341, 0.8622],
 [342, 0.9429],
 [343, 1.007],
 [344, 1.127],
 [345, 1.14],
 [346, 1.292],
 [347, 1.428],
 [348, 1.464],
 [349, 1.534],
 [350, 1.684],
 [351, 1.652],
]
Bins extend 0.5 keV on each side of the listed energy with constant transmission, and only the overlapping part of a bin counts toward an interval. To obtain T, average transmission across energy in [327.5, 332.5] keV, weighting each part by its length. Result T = 1.05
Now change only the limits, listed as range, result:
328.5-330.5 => 1.08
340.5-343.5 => 0.937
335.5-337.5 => 0.976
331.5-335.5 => 1.03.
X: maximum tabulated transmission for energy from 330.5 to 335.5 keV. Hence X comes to 1.076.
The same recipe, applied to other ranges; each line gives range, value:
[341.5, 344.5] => 1.127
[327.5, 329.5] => 1.084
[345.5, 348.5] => 1.464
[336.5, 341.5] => 0.9955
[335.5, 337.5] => 1.004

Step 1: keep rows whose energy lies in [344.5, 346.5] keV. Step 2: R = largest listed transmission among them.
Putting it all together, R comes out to 1.292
